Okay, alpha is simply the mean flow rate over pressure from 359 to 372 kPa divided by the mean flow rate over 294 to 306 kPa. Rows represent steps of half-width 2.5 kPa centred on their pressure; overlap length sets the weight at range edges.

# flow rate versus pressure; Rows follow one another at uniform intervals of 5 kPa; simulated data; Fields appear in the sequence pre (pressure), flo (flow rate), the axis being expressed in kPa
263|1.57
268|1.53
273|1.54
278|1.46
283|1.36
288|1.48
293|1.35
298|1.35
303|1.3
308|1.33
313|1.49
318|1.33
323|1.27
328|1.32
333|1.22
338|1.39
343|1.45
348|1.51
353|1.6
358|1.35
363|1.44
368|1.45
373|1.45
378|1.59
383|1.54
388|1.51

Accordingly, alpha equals 1.08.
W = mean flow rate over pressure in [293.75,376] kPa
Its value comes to 1.39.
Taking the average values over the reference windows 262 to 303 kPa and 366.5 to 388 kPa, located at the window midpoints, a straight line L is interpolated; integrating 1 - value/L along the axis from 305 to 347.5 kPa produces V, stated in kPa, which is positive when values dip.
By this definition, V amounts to 3.4 kPa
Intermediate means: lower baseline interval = 1.44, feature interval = 1.36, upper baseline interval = 1.51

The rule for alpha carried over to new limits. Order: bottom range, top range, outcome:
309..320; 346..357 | 1.09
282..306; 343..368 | 1.07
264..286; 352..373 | 0.98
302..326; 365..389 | 1.12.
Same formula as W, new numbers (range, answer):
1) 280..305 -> 1.37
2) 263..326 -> 1.41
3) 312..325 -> 1.35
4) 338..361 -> 1.47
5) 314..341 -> 1.32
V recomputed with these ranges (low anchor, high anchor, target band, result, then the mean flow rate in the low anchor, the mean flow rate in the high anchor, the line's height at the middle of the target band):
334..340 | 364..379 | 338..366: -1.15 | 1.35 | 1.48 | 1.41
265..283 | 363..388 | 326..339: 1.71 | 1.49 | 1.5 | 1.5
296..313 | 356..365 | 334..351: -0.66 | 1.35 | 1.4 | 1.38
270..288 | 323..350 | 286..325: 1.49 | 1.46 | 1.37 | 1.42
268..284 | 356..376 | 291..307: 1.42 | 1.47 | 1.43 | 1.46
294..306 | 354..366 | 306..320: -0.40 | 1.33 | 1.42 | 1.35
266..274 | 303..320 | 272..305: 1.40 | 1.53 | 1.37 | 1.46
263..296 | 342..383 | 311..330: 1.58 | 1.46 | 1.48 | 1.47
